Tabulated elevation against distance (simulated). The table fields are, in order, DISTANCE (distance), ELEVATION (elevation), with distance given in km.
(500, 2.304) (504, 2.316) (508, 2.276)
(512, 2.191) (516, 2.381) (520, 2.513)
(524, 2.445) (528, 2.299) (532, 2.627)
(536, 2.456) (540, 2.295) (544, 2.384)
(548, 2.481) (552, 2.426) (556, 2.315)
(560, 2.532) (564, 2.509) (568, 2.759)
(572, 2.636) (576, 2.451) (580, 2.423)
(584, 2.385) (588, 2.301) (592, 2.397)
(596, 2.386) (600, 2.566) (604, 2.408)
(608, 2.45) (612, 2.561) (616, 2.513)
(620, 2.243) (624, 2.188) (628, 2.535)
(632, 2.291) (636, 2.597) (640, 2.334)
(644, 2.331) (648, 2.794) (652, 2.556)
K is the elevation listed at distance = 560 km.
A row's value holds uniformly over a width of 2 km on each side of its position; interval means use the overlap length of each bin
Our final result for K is 2.532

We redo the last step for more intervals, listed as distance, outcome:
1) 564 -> 2.509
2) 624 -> 2.188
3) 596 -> 2.386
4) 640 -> 2.334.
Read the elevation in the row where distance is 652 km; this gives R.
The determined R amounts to 2.556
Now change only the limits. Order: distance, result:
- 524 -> 2.445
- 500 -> 2.304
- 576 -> 2.451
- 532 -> 2.627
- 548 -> 2.481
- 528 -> 2.299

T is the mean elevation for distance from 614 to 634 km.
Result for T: 2.35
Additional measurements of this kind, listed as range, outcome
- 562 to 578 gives 2.59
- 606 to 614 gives 2.51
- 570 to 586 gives 2.47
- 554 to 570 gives 2.53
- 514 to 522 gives 2.45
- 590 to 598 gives 2.39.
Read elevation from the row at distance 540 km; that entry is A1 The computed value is 2.295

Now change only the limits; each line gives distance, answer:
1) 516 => 2.381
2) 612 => 2.561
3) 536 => 2.456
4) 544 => 2.384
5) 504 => 2.316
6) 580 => 2.423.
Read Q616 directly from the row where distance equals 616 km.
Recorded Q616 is 2.513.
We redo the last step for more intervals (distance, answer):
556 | 2.315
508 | 2.276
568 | 2.759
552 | 2.426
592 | 2.397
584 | 2.385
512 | 2.191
